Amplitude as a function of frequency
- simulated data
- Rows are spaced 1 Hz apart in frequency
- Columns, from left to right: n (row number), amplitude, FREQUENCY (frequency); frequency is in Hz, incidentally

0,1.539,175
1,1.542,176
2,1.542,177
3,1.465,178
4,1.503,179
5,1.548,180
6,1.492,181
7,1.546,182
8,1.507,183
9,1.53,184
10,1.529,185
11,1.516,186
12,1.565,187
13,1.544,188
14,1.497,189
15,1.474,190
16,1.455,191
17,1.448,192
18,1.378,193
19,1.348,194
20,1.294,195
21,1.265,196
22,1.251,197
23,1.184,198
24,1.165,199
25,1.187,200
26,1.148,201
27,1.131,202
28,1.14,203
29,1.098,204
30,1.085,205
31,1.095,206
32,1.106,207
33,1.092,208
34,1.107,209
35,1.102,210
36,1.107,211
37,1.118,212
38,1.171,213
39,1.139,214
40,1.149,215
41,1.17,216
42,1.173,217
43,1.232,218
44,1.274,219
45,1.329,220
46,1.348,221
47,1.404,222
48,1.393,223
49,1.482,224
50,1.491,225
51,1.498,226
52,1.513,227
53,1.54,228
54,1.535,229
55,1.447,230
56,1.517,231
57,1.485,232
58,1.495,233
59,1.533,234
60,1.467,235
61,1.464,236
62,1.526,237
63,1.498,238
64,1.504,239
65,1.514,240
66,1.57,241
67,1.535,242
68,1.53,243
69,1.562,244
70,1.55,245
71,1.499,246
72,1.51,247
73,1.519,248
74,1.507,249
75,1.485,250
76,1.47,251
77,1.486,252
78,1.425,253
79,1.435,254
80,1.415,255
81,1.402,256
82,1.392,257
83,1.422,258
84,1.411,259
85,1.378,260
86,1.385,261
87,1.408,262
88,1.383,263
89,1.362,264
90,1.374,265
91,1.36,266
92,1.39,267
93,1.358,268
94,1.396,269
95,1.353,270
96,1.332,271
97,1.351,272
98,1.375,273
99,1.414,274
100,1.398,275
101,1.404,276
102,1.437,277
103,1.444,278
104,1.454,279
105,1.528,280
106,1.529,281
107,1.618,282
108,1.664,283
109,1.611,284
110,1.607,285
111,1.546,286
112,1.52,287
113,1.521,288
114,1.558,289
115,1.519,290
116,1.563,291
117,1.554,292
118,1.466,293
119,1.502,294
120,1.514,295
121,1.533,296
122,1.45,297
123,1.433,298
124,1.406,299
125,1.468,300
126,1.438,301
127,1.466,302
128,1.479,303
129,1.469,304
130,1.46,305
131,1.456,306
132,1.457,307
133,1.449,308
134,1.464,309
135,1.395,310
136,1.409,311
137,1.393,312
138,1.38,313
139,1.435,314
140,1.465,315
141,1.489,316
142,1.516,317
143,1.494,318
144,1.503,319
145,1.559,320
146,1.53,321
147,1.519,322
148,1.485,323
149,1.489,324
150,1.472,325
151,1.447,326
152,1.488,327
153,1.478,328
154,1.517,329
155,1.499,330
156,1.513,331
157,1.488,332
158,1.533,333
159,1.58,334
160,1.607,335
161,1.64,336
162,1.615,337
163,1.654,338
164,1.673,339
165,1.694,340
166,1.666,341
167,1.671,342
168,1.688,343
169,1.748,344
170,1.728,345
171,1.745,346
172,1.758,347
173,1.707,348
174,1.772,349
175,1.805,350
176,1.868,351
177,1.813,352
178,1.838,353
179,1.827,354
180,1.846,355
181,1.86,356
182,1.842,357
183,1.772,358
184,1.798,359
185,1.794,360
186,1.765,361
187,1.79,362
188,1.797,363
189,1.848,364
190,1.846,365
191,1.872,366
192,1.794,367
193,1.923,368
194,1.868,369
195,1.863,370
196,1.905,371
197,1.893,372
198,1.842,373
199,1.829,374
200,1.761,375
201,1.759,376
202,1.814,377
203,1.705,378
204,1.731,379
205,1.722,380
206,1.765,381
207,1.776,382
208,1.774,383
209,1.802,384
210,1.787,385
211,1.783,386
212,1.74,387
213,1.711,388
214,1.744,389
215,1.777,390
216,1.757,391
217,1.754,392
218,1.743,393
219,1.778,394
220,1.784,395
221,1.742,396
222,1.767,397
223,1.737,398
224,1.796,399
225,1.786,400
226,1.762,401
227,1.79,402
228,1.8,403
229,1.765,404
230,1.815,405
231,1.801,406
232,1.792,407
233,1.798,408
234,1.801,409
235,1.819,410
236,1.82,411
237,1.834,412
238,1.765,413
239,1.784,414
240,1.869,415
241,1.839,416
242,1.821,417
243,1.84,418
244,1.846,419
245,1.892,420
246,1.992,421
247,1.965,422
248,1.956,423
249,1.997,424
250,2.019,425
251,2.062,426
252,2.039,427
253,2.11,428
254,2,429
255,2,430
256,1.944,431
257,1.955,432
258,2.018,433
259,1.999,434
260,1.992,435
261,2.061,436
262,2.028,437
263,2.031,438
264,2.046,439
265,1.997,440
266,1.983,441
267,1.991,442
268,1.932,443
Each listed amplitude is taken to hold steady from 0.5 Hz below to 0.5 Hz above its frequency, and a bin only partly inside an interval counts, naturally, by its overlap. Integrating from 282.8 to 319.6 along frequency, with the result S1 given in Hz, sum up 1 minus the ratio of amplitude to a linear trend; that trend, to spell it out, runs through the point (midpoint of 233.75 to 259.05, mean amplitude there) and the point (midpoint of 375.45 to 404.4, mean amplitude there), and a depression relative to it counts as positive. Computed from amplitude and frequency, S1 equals 2.4 Hz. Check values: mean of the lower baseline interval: 1.49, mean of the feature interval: 1.49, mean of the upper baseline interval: 1.76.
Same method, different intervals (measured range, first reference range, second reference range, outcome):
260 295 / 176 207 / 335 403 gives 2.3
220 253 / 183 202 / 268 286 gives -1.7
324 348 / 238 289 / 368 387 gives 1.1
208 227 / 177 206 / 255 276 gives 1.5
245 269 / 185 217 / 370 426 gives -0.4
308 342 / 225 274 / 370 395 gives 2.5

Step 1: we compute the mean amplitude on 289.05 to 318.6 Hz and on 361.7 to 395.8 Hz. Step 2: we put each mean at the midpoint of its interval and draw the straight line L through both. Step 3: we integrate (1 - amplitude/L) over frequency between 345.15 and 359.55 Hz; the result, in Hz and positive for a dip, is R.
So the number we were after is -1.0 Hz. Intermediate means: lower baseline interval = 1.47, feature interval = 1.8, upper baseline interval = 1.79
